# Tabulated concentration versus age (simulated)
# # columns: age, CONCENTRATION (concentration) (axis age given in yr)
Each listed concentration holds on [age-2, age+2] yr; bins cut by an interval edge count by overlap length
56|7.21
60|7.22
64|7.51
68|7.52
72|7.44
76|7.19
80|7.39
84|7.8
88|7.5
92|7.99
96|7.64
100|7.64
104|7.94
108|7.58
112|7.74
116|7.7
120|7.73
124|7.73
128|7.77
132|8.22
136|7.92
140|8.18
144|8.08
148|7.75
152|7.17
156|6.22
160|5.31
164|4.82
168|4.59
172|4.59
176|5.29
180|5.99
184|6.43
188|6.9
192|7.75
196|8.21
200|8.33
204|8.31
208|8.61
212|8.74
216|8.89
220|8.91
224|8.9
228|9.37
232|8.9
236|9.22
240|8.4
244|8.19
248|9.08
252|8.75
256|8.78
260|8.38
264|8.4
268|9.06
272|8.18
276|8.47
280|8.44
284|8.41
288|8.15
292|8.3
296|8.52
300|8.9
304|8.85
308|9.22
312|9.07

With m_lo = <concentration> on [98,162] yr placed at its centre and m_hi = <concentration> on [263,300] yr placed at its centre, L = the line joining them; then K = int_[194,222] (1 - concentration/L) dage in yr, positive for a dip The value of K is -1.9 yr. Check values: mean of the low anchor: 7.54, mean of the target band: 8.57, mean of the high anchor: 8.46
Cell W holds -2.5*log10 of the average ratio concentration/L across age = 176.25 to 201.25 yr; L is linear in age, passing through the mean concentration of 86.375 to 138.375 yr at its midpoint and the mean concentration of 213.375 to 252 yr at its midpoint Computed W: 0.19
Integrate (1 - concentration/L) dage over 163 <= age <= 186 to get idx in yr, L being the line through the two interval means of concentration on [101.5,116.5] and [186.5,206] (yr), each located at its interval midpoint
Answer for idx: 7.5 yr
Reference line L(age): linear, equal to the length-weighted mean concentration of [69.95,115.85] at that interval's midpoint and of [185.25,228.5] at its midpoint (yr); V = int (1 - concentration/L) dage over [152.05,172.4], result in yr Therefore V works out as 6.9 yr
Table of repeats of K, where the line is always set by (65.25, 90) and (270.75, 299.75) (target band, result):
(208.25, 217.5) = -0.8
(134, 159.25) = 1.1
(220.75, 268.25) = -3.3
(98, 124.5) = -0.3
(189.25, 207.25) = -0.3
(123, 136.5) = -0.4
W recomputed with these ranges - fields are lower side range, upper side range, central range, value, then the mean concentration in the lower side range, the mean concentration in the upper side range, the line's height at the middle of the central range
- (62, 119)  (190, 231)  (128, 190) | 0.240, 7.61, 8.61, 8.18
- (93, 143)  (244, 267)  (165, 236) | 0.104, 7.82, 8.65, 8.32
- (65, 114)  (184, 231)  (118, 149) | -0.004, 7.61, 8.37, 7.9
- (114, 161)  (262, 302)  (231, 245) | -0.065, 7.53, 8.48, 8.19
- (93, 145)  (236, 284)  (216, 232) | -0.079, 7.83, 8.58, 8.39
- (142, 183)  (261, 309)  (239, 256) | -0.114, 5.99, 8.56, 7.77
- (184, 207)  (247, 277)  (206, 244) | -0.087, 7.8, 8.63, 8.17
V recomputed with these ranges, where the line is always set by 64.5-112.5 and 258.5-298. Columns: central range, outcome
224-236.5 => -1.4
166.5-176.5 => 4.0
